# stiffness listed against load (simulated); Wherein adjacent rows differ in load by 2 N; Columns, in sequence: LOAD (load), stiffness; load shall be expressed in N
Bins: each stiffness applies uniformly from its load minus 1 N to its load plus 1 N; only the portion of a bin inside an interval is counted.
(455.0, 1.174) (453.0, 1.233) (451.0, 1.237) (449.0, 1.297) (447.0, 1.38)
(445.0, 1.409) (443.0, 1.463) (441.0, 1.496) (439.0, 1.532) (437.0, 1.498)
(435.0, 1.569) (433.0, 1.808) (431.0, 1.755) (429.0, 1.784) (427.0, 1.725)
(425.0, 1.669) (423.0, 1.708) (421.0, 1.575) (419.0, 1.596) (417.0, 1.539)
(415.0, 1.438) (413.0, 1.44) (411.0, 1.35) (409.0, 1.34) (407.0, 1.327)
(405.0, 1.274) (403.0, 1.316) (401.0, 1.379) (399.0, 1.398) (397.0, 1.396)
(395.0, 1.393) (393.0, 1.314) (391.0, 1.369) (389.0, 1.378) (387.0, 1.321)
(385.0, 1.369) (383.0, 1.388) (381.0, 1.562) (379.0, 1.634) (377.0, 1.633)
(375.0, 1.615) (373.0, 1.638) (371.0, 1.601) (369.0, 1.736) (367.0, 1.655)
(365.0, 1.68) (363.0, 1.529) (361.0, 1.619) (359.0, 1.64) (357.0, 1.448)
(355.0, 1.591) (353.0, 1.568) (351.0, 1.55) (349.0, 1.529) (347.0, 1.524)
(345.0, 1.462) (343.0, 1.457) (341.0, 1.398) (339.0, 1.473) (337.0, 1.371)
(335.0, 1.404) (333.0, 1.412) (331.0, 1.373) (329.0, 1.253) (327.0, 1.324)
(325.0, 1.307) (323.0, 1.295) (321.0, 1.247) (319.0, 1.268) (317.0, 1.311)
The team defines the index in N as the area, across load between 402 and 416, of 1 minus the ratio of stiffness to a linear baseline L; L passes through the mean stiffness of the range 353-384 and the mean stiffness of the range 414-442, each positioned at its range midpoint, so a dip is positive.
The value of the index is 2.2 N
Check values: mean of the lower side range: 1.6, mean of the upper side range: 1.62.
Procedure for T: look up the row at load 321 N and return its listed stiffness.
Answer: 1.247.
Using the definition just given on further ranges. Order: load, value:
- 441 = 1.496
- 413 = 1.44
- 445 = 1.409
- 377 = 1.633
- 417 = 1.539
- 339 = 1.473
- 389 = 1.378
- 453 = 1.233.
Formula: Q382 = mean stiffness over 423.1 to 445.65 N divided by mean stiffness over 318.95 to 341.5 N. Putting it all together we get 1.20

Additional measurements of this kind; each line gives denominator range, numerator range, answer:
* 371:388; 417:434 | 1.11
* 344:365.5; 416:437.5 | 1.07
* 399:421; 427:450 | 1.10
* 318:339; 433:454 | 1.07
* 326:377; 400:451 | 0.99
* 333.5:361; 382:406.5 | 0.91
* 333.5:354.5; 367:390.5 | 1.04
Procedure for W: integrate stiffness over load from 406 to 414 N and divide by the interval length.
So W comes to 1.36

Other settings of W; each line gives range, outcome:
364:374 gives 1.66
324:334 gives 1.33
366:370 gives 1.7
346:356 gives 1.55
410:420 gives 1.47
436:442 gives 1.51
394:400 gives 1.4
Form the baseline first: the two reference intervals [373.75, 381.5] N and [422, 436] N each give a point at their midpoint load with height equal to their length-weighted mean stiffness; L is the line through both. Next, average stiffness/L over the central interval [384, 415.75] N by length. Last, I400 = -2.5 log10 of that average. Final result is 0.21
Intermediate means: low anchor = 1.62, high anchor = 1.72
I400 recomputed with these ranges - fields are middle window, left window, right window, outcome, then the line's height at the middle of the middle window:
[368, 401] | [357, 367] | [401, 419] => 0.02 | 1.5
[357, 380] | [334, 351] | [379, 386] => -0.11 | 1.46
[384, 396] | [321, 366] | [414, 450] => 0.12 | 1.52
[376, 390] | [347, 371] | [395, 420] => 0.02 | 1.5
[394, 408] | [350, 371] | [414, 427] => 0.18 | 1.6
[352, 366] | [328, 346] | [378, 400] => -0.13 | 1.4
